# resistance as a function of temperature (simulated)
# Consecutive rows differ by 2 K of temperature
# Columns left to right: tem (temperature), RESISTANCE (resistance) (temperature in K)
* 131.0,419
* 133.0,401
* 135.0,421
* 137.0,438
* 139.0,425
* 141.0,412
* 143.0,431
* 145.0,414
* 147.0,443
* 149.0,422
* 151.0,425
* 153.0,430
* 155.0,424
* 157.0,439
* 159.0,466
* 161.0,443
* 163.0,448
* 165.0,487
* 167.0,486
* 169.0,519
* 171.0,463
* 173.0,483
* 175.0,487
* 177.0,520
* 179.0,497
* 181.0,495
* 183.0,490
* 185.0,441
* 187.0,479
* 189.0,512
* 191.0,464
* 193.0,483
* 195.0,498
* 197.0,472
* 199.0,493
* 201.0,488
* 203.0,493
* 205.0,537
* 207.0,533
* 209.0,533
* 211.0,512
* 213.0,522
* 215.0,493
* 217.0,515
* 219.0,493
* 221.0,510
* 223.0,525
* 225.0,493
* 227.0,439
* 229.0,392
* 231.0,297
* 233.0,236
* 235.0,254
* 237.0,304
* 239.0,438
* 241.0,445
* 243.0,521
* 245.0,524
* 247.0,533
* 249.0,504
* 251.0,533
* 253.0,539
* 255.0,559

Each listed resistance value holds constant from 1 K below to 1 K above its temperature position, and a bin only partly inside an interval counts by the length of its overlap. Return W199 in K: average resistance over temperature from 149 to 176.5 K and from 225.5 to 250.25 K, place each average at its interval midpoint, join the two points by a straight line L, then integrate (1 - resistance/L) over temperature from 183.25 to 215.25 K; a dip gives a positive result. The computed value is -4.5 K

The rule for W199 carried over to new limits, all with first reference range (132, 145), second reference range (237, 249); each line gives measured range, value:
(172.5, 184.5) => -1.4 K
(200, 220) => -2.3 K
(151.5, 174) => -1.4 K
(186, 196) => -0.8 K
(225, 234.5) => 2.4 K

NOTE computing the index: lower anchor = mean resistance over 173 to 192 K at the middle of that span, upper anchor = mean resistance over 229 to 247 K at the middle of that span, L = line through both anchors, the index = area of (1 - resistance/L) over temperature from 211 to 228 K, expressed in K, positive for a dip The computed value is -3.2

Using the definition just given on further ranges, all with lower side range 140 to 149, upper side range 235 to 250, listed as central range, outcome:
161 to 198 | -4.16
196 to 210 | -2.08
